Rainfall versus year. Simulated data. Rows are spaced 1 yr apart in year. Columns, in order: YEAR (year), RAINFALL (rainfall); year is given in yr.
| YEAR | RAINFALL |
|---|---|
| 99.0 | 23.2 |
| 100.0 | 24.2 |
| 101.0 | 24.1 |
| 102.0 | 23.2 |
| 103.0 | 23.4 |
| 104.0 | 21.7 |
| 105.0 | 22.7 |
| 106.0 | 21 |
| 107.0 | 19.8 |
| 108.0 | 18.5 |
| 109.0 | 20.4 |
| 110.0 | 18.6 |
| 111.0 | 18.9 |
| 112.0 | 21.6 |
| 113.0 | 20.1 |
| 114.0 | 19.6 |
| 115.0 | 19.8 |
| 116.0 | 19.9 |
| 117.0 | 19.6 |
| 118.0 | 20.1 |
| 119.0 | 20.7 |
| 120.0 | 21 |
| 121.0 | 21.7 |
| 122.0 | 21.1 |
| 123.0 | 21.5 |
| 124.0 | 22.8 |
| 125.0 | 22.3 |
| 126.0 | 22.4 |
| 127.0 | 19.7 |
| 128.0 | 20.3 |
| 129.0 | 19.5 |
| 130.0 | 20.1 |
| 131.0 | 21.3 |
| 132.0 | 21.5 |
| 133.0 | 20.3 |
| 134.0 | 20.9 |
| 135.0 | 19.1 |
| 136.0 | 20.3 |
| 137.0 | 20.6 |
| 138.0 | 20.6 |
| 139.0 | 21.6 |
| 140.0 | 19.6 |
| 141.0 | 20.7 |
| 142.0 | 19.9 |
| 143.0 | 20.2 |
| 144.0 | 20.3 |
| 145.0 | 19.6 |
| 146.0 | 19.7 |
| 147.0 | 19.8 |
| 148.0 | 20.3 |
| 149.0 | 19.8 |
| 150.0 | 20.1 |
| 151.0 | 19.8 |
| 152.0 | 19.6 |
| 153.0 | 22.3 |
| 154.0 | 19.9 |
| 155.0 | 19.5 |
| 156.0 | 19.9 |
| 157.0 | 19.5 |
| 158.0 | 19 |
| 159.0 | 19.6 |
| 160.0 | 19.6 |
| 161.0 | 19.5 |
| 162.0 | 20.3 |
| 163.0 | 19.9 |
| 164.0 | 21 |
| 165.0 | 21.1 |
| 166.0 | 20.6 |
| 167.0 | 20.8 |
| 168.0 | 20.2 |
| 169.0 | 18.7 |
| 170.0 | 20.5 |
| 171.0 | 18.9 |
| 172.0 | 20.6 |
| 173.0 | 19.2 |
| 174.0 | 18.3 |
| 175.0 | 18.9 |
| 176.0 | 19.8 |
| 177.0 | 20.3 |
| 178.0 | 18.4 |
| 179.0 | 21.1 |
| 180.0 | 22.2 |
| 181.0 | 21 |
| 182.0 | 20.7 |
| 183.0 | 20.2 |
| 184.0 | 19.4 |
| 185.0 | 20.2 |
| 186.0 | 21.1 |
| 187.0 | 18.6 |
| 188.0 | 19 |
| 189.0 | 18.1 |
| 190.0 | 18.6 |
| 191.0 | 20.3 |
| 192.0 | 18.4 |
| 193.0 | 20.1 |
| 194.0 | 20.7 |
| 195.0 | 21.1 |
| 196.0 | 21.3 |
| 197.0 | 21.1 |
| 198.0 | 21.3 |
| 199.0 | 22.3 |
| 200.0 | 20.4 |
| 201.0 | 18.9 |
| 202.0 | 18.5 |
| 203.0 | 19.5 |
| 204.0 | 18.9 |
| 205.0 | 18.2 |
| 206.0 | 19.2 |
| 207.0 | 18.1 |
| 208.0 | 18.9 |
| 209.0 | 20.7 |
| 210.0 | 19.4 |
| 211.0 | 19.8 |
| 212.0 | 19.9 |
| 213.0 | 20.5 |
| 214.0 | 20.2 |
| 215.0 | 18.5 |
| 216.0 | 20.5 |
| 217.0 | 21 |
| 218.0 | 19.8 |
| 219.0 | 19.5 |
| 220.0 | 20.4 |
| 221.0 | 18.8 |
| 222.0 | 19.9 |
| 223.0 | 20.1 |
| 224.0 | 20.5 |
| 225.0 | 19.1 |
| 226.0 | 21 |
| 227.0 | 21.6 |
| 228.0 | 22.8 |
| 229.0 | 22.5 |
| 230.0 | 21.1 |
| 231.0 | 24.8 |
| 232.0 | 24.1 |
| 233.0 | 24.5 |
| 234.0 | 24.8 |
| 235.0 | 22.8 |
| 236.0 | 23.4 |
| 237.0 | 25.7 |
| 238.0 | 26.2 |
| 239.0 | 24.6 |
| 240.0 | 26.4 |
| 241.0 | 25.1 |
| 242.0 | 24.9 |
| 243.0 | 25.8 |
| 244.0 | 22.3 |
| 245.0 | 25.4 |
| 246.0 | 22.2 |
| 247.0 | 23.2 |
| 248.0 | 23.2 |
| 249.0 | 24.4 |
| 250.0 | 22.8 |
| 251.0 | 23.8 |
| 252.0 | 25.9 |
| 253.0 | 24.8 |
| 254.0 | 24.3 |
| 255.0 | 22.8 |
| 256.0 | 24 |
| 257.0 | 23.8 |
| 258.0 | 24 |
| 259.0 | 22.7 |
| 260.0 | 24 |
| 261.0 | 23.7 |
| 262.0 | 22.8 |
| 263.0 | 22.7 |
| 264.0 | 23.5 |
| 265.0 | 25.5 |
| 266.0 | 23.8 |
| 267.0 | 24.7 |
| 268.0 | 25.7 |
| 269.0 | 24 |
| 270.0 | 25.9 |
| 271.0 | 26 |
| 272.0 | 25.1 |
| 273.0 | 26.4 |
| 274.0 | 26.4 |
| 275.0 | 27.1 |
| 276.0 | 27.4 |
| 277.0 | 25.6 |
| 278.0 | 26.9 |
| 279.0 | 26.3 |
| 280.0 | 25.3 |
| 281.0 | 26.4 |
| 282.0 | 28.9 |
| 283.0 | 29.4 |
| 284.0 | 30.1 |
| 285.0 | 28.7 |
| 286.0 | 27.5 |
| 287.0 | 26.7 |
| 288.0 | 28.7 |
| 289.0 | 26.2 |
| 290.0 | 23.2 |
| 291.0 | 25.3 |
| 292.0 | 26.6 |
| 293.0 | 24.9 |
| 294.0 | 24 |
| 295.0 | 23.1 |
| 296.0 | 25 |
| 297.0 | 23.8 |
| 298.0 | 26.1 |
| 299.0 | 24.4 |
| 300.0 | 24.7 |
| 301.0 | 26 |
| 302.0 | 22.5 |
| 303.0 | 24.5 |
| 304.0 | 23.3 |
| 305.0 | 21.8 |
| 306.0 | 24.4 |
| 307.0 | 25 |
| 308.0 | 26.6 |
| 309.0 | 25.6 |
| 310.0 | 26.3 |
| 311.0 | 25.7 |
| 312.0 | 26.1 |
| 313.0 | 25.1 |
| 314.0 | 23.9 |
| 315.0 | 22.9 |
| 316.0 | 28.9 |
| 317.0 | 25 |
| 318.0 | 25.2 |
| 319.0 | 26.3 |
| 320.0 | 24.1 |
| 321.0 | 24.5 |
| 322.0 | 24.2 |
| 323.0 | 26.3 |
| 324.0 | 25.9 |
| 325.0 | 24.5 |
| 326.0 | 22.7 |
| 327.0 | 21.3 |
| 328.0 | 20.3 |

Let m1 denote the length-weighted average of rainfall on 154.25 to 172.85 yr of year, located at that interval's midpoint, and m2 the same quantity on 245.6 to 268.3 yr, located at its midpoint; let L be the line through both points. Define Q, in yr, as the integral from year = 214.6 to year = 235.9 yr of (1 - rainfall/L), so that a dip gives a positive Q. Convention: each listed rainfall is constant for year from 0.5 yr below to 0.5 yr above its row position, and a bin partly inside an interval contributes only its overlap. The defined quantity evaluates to 1.1 yr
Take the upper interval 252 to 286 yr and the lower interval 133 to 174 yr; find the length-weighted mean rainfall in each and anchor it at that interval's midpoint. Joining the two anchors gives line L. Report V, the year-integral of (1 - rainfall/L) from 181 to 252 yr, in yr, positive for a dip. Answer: 5.25 yr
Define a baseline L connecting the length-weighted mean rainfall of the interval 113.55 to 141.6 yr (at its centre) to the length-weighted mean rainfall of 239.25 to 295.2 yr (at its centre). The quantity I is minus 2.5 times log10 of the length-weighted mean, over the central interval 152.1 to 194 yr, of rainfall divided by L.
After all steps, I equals 0.12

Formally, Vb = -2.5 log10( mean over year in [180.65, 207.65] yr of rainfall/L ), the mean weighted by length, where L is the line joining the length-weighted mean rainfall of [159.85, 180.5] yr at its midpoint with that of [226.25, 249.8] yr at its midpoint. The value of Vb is 0.08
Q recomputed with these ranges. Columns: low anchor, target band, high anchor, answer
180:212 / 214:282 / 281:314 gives -2.5 yr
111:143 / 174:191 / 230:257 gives 1.9 yr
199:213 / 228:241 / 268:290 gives -1.1 yr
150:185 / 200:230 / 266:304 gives 3.3 yr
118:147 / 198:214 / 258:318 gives 2.3 yr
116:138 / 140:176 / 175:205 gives 0.8 yr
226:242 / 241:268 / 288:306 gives 0.2 yr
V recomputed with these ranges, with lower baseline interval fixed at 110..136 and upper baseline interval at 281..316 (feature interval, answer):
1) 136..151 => 0.69 yr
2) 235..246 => -0.39 yr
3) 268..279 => -0.54 yr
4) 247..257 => 0.12 yr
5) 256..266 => 0.34 yr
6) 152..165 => 0.94 yr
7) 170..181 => 1.11 yr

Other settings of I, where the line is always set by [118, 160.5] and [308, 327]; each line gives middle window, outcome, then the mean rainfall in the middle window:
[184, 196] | 0.107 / 19.7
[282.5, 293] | -0.118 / 27.1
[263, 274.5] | -0.055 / 25.1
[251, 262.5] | -0.017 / 23.9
